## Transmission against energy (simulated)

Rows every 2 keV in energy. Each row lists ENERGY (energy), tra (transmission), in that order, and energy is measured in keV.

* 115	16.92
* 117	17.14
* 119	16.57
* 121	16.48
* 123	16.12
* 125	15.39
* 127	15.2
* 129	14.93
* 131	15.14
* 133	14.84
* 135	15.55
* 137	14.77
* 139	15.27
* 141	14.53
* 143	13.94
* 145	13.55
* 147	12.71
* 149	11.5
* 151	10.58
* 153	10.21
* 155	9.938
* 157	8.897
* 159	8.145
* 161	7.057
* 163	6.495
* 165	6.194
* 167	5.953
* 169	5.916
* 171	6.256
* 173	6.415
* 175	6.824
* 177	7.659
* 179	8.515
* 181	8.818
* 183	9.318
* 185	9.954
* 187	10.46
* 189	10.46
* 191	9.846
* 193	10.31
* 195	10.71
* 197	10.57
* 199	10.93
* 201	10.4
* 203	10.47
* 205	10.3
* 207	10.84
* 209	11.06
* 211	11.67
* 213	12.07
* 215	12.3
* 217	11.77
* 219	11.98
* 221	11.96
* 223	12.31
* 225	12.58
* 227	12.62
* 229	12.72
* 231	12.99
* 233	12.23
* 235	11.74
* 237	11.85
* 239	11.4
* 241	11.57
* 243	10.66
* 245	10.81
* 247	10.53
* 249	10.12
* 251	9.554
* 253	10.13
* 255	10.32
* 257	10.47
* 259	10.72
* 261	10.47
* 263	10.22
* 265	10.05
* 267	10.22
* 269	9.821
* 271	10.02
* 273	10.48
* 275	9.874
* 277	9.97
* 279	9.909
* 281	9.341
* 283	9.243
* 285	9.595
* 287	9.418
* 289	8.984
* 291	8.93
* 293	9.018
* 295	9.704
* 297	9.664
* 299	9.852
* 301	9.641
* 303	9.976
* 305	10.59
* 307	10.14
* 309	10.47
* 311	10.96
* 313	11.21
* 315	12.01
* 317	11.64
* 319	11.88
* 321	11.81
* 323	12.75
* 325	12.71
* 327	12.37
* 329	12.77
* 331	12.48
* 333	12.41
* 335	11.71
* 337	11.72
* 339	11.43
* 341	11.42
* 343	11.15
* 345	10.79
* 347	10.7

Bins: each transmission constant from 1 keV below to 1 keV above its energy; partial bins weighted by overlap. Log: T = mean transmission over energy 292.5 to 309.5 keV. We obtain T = 9.9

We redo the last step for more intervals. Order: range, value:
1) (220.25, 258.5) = 11.4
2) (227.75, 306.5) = 10.3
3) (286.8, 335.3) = 10.9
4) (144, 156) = 11.4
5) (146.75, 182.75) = 8.16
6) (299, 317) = 10.6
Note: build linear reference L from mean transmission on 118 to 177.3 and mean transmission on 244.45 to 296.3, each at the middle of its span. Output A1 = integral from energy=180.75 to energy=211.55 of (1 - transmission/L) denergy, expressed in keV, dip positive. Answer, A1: 1.28 keV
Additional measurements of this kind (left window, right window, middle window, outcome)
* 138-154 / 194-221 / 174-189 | 3.7 keV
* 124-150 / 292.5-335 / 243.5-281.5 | 6.1 keV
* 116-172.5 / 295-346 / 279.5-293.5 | 2.7 keV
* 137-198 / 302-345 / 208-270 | -4.4 keV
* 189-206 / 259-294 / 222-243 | -4.1 keV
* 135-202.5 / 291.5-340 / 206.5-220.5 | -2.0 keV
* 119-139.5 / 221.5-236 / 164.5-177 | 6.9 keV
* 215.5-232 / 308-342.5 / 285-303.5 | 3.9 keV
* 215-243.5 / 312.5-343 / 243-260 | 2.4 keV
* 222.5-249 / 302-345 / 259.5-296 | 6.0 keV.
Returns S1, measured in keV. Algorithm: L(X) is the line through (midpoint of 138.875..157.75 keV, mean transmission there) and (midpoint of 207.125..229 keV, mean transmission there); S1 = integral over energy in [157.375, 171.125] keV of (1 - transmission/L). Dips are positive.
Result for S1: 6.1 keV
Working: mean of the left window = 12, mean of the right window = 12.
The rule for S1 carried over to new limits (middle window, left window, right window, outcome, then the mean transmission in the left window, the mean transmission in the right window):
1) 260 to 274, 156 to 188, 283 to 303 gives -1.7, 7.68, 9.44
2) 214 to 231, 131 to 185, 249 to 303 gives -4.0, 10.1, 9.84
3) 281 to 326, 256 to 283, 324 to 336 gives 3.9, 10.1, 12.4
